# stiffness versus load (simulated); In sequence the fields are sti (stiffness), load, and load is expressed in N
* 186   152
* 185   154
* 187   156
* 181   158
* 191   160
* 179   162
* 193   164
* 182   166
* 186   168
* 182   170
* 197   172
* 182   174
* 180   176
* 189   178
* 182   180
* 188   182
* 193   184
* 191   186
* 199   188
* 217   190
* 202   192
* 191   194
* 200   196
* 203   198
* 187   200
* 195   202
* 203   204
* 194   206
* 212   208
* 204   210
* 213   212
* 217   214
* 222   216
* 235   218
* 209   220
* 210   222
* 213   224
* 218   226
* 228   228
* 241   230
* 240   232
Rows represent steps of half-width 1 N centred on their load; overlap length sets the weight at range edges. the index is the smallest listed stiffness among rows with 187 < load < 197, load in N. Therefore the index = 191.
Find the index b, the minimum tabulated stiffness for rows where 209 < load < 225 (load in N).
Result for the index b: 204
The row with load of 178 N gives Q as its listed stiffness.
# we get 189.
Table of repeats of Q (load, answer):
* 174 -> 182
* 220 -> 209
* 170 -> 182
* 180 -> 182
